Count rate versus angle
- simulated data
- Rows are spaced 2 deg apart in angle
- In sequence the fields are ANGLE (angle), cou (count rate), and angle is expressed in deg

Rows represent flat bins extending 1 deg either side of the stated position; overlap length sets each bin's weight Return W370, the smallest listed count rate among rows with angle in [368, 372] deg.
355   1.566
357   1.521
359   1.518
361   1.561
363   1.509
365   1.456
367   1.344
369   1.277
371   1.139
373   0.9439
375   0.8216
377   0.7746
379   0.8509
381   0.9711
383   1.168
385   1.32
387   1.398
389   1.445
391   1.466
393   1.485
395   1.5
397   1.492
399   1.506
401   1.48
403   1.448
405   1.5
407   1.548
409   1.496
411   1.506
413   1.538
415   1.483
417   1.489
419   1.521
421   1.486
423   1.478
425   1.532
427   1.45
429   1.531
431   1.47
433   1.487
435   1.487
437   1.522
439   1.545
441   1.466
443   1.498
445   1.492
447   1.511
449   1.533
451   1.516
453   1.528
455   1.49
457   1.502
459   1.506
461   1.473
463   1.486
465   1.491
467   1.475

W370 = 1.139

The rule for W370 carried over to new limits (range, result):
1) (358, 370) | 1.277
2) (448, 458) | 1.49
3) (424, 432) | 1.45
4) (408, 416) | 1.483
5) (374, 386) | 0.7746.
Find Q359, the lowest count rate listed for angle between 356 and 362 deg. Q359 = 1.518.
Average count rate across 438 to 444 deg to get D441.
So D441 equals 1.5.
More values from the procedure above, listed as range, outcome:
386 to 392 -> 1.44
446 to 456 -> 1.52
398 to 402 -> 1.49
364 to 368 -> 1.4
